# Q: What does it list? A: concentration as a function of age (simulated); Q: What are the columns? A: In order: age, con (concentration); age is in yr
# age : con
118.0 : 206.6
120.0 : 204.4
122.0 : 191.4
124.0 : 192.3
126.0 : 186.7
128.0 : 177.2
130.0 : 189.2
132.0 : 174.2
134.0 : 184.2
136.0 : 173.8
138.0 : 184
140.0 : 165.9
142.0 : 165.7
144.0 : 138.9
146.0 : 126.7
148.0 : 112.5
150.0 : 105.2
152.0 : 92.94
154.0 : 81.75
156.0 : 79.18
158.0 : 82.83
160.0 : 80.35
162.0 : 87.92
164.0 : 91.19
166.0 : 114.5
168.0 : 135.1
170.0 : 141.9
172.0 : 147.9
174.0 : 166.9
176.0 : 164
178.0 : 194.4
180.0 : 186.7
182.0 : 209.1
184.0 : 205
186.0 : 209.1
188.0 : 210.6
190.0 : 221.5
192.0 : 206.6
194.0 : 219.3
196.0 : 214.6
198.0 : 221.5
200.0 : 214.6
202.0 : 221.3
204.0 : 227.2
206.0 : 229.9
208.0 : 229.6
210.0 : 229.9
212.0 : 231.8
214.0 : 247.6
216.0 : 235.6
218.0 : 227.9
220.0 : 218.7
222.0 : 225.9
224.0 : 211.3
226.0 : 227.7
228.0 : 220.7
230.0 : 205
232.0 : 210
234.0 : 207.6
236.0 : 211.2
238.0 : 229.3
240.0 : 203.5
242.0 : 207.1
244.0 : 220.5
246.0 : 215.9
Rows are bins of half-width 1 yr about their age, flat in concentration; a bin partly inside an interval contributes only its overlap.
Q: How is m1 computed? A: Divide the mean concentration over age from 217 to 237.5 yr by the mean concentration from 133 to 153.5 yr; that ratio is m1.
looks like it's 1.5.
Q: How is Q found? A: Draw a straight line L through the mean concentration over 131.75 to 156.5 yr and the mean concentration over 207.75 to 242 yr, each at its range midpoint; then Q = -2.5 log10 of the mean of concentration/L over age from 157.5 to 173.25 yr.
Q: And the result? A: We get 0.390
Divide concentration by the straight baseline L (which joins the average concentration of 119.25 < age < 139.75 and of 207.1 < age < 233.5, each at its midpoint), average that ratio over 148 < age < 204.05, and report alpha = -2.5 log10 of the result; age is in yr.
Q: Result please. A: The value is 0.28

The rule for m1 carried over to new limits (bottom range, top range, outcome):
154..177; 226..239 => 1.86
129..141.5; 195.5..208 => 1.25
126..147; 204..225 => 1.35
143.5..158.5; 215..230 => 2.18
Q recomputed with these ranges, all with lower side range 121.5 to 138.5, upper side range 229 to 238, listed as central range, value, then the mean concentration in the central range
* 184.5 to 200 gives -0.08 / 214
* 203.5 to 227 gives -0.11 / 229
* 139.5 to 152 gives 0.39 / 131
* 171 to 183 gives 0.10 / 178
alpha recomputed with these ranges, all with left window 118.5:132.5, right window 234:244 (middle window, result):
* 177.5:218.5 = -0.07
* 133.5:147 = 0.19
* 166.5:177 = 0.31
